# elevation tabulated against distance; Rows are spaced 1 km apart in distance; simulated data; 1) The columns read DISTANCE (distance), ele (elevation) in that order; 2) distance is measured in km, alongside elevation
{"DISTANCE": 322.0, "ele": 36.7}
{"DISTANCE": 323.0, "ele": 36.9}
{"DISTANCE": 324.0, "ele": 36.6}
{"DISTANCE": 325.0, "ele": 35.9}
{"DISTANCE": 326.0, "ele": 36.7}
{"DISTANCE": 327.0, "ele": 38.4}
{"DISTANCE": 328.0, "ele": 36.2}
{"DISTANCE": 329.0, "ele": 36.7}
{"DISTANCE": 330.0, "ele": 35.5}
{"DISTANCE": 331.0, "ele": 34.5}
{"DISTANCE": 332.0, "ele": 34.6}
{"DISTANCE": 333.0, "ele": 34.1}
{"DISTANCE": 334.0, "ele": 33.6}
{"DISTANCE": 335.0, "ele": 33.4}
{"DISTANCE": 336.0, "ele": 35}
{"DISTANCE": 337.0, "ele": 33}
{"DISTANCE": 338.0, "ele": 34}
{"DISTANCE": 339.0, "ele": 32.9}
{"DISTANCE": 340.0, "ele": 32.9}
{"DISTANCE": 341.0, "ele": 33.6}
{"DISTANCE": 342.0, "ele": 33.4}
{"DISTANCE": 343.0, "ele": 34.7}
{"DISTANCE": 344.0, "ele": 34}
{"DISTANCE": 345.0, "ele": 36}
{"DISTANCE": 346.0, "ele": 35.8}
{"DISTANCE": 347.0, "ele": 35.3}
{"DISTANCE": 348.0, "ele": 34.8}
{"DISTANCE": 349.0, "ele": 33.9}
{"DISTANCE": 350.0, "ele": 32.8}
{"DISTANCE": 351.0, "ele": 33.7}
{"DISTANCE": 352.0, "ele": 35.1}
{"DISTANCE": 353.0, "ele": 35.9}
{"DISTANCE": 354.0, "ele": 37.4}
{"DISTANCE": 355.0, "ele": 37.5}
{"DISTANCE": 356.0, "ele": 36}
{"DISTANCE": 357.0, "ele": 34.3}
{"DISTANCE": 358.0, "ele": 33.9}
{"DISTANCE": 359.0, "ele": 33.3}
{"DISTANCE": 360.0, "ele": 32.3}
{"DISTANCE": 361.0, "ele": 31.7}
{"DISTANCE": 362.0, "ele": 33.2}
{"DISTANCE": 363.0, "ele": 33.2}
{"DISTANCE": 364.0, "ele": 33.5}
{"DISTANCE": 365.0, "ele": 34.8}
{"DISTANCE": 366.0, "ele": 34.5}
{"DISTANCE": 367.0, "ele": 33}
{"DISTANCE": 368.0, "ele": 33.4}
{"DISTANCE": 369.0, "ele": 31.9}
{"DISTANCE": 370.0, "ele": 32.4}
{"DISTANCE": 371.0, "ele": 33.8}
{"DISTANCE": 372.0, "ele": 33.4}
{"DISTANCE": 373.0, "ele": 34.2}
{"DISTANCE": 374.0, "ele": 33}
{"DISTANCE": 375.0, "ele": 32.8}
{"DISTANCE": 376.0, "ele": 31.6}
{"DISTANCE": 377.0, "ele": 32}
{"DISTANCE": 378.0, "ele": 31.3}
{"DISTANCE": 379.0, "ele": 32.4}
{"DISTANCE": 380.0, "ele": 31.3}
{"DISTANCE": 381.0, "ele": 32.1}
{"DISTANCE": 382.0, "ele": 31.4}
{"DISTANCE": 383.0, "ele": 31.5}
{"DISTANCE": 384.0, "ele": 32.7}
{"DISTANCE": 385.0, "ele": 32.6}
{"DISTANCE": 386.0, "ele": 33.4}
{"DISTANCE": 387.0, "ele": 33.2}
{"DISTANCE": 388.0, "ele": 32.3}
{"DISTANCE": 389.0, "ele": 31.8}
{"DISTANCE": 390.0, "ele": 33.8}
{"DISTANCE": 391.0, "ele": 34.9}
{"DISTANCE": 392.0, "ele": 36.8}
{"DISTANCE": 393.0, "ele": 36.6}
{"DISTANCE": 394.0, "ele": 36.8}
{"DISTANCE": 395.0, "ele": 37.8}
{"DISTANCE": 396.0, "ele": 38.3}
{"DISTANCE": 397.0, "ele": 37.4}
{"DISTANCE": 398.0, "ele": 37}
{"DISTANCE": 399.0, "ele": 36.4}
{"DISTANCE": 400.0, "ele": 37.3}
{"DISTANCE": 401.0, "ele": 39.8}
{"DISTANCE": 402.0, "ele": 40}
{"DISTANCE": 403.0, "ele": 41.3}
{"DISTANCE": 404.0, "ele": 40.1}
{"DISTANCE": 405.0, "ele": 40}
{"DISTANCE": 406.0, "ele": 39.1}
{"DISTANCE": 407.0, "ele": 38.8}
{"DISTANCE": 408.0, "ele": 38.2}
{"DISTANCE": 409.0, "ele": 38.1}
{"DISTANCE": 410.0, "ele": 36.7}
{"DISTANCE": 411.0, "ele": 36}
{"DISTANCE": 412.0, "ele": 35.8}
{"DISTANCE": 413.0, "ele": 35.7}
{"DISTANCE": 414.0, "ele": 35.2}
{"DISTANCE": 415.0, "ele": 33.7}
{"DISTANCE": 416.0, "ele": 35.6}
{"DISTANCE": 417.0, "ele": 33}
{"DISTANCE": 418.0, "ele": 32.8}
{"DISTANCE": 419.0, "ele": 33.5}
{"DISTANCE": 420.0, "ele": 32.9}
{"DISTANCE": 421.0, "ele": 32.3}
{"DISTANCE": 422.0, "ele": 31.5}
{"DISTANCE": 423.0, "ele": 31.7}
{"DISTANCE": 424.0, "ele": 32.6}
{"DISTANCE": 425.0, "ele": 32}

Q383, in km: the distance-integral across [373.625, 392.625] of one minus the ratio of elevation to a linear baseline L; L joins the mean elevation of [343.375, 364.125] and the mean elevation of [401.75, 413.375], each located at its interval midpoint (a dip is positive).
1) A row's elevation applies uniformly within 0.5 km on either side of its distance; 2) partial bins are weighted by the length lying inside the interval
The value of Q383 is 2.0 km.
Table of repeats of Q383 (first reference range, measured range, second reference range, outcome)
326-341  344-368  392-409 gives 1.0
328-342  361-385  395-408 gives 2.6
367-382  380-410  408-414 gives -1.1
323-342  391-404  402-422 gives -0.7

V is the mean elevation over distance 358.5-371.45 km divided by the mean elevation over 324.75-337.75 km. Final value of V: 0.9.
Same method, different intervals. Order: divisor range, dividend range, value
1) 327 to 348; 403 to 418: 1.07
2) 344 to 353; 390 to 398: 1.06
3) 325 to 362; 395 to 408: 1.12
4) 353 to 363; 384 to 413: 1.07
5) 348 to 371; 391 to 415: 1.11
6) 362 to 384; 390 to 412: 1.16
